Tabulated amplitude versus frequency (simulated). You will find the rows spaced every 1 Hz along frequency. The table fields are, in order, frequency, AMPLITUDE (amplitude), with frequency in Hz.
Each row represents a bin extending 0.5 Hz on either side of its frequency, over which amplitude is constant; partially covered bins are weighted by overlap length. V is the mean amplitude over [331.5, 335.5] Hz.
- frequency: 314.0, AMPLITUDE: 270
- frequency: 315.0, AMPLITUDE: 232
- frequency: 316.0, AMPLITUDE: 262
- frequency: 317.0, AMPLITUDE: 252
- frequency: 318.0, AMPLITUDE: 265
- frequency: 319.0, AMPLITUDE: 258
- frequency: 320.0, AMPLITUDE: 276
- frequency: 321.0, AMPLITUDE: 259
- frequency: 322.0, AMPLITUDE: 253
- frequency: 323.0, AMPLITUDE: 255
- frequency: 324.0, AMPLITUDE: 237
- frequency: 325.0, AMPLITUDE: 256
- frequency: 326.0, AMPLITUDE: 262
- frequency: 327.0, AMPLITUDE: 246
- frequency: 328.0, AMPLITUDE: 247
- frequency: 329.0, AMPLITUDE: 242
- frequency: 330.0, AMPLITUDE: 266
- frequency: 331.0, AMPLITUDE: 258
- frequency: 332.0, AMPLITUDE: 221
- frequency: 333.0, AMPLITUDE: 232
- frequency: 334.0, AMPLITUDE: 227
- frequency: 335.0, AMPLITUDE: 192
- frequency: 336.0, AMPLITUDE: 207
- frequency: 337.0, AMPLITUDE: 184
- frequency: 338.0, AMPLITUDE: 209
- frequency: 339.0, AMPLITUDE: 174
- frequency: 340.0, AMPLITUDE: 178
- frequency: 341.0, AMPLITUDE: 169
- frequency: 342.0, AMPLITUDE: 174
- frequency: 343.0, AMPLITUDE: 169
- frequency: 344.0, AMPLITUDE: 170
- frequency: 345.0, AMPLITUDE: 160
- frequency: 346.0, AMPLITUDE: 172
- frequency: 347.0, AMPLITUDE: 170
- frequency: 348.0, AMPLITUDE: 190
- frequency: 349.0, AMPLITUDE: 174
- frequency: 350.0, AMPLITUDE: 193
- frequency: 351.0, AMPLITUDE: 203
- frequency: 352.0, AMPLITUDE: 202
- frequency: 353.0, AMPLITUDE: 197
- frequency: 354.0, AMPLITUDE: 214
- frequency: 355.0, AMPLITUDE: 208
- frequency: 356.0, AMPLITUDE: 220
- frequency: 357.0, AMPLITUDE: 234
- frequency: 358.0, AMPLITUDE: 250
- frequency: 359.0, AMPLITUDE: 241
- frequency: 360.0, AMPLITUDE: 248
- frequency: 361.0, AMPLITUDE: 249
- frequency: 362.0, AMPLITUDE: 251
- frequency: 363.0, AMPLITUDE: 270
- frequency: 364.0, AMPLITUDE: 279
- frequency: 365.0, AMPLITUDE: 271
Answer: 218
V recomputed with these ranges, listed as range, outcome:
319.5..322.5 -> 263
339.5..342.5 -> 174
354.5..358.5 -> 228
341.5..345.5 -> 168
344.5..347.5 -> 167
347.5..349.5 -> 182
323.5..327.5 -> 250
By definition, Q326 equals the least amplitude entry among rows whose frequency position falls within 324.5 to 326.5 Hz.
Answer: 256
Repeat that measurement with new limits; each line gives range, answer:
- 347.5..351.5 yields 174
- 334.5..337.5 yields 184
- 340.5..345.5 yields 160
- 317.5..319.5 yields 258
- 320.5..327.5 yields 237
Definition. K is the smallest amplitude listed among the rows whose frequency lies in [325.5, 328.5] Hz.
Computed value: 246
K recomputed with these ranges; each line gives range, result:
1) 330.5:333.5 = 221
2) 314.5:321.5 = 232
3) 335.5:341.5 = 169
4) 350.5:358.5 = 197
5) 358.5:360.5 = 241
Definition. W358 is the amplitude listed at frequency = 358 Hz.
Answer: 250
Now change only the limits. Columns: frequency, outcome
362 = 251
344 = 170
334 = 227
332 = 221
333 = 232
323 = 255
